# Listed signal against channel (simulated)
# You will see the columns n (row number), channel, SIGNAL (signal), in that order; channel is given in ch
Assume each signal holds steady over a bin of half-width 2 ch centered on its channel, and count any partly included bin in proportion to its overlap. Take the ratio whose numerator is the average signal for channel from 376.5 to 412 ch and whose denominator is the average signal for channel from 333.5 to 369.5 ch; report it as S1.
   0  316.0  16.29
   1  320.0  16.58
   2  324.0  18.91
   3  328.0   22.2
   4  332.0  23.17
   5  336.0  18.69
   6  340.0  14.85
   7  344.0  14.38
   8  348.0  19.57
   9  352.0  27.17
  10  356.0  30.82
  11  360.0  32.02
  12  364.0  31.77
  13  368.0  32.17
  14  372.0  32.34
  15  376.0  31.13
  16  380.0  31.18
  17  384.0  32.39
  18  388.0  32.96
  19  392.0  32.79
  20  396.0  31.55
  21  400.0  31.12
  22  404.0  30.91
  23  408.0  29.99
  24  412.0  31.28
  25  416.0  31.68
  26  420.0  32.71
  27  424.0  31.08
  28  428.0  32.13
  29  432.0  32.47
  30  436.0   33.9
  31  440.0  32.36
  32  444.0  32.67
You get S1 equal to 1.29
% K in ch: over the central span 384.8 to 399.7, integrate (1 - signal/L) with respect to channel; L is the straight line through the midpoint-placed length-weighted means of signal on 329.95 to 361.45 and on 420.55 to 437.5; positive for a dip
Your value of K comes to -2.3 ch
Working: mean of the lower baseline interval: 22.4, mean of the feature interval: 32.3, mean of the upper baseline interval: 32.4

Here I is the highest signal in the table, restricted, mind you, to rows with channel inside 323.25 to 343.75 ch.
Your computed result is 23.17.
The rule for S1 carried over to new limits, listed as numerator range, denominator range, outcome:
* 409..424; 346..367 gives 1.11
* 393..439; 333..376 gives 1.24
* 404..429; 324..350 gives 1.67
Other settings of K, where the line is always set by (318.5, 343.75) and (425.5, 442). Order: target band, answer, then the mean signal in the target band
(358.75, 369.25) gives -4.0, 32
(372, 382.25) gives -2.6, 31.4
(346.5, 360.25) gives -3.3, 27.1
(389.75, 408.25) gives -2.3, 31.4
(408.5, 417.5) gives -0.4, 31.2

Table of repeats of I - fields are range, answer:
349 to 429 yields 32.96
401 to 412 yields 31.28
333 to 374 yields 32.34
